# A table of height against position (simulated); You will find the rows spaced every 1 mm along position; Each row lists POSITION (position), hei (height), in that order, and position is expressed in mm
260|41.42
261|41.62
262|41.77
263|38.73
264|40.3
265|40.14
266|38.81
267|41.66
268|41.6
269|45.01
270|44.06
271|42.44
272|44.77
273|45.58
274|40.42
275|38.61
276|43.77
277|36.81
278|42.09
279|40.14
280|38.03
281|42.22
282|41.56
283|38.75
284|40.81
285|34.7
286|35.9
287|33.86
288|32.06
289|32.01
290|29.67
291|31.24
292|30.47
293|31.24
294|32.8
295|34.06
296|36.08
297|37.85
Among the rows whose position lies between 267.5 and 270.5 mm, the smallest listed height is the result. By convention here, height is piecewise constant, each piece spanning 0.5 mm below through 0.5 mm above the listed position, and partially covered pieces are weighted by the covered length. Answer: 41.6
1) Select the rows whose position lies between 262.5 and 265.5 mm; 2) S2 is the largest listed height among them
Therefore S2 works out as 40.3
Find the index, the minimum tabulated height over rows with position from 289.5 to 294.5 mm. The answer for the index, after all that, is 29.67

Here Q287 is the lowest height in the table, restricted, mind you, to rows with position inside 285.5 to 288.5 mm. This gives 32.06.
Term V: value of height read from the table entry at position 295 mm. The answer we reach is 34.06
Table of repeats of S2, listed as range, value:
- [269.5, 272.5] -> 44.77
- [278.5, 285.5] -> 42.22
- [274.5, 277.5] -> 43.77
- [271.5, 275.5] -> 45.58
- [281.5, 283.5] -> 41.56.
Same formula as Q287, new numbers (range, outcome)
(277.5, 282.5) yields 38.03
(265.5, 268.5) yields 38.81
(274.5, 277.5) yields 36.81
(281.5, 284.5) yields 38.75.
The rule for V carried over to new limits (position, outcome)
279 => 40.14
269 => 45.01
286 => 35.9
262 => 41.77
